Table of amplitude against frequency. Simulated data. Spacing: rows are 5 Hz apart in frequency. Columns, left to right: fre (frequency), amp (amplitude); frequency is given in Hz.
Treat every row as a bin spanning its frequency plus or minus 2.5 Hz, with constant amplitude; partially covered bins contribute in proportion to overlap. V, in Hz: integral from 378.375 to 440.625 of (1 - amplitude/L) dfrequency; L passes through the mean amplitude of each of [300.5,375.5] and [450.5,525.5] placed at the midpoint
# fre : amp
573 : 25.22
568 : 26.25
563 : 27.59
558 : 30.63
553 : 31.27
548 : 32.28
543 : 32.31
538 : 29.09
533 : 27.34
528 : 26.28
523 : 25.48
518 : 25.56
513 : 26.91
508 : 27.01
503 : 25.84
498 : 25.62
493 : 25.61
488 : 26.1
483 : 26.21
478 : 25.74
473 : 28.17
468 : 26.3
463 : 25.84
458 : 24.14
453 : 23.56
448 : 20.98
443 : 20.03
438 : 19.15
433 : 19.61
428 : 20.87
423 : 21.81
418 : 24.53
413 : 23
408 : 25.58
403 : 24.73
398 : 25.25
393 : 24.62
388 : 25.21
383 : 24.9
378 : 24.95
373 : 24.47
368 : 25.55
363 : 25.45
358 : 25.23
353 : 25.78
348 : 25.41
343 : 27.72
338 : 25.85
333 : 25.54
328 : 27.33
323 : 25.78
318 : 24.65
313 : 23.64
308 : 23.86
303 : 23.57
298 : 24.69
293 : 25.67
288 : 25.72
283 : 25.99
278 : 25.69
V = 5.5 Hz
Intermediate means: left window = 25.3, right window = 25.9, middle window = 23.3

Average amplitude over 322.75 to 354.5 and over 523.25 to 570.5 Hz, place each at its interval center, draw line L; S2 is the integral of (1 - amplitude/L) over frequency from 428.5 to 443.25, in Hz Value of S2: 4.2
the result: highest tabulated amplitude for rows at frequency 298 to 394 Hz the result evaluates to 27.72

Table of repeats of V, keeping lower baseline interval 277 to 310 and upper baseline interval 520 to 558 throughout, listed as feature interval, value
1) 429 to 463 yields 7.46 Hz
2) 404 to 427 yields 2.95 Hz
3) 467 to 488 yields 1.18 Hz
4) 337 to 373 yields 0.41 Hz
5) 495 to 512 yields 1.42 Hz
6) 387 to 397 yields 0.66 Hz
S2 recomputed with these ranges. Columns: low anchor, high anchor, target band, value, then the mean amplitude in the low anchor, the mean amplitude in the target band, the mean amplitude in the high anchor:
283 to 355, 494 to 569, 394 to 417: 1.57 Hz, 25.4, 24.6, 28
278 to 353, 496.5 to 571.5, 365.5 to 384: 0.80 Hz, 25.4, 25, 28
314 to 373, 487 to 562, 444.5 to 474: 2.83 Hz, 25.7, 24.5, 27.9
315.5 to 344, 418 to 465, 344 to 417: -2.73 Hz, 26.1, 25.1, 21.9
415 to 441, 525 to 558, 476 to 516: 0.28 Hz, 21.2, 26.1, 29.8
